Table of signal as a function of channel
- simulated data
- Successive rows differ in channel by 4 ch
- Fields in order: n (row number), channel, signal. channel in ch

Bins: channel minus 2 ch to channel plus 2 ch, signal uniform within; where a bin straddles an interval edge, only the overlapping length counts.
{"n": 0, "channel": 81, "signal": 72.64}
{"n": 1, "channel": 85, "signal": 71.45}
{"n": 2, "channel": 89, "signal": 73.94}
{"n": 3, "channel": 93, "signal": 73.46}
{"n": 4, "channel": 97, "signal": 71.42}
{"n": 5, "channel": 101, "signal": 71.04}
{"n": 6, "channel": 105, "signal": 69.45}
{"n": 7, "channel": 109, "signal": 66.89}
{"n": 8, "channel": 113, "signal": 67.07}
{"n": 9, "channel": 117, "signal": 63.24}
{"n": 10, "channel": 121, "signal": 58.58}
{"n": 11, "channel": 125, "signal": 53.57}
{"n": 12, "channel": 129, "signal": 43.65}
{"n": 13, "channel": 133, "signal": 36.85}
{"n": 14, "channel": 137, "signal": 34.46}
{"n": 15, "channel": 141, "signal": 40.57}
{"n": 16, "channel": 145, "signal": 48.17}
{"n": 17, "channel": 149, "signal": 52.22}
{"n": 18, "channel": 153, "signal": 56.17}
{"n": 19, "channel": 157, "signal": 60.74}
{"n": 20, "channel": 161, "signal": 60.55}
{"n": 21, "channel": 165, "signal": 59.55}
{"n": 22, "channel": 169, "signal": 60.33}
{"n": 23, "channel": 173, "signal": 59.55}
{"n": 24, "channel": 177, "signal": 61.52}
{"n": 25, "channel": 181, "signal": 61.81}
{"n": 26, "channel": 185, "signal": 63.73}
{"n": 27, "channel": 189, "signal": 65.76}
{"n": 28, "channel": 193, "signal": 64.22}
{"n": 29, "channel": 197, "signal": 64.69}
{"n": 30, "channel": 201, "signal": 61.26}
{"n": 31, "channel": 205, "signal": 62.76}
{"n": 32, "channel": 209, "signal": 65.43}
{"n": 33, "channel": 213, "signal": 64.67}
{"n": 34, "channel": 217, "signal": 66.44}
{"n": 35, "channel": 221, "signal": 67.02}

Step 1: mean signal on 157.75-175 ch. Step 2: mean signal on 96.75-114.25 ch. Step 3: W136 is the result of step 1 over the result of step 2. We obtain 0.87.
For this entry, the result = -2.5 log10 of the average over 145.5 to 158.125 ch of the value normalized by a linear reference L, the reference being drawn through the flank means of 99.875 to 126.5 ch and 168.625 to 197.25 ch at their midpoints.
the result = 0.15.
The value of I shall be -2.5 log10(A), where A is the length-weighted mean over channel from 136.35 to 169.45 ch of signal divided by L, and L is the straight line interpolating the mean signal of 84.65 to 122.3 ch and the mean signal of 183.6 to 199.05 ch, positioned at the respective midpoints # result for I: 0.25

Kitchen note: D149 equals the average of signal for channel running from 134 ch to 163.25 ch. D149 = 50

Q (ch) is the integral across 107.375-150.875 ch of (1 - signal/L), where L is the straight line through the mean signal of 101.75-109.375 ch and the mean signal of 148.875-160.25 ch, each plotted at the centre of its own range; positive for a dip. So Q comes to 8.5 ch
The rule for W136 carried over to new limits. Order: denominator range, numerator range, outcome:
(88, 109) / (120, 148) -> 0.63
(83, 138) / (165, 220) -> 1.03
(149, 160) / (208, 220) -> 1.14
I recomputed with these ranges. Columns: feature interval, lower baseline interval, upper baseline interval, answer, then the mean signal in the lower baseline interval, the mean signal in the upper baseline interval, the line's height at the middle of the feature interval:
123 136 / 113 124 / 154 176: 0.358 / 61.4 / 60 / 61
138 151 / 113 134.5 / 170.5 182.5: 0.216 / 53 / 60.9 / 56.1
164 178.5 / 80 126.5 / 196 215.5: 0.085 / 67.8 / 63.8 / 65.1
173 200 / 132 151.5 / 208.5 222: -0.115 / 43.1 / 65.9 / 57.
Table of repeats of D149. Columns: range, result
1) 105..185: 55.6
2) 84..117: 70.1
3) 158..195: 61.9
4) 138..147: 43.3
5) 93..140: 58.1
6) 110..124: 62.6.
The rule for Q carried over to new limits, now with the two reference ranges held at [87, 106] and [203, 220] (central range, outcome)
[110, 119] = 0.71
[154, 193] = 3.33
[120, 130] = 2.59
